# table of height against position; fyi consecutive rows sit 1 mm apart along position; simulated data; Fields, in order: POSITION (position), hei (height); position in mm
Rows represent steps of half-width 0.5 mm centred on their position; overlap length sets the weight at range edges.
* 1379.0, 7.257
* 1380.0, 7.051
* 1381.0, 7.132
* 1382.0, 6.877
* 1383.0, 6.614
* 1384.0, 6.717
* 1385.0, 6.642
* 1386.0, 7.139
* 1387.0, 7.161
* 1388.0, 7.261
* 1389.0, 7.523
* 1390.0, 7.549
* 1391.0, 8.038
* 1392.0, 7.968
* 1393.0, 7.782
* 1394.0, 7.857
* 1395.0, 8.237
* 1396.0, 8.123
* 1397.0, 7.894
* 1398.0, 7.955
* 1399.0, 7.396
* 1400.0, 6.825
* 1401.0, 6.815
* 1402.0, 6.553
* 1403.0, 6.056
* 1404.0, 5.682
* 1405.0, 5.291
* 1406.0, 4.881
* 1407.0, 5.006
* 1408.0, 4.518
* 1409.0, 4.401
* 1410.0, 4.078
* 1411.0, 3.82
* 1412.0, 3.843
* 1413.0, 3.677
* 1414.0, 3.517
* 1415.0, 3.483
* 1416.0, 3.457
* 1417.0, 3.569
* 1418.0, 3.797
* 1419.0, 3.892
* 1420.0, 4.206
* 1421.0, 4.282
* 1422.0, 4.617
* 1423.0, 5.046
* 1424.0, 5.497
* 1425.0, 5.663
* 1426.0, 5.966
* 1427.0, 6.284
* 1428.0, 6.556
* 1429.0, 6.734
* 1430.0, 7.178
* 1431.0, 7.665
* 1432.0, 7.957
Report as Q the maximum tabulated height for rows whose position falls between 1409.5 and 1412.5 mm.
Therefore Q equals 4.078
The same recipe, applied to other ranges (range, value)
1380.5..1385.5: 7.132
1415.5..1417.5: 3.569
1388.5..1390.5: 7.549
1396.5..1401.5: 7.955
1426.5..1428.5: 6.556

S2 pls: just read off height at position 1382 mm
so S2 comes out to 6.877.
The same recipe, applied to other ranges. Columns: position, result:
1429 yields 6.734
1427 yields 6.284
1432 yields 7.957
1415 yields 3.483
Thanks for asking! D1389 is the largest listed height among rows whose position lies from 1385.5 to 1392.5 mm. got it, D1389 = 8.038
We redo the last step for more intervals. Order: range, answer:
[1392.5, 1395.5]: 8.237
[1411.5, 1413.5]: 3.843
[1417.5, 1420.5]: 4.206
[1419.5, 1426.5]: 5.966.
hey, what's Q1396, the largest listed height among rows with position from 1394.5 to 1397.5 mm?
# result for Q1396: 8.237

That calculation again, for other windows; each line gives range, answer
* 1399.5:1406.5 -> 6.825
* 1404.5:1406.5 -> 5.291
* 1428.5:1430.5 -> 7.178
